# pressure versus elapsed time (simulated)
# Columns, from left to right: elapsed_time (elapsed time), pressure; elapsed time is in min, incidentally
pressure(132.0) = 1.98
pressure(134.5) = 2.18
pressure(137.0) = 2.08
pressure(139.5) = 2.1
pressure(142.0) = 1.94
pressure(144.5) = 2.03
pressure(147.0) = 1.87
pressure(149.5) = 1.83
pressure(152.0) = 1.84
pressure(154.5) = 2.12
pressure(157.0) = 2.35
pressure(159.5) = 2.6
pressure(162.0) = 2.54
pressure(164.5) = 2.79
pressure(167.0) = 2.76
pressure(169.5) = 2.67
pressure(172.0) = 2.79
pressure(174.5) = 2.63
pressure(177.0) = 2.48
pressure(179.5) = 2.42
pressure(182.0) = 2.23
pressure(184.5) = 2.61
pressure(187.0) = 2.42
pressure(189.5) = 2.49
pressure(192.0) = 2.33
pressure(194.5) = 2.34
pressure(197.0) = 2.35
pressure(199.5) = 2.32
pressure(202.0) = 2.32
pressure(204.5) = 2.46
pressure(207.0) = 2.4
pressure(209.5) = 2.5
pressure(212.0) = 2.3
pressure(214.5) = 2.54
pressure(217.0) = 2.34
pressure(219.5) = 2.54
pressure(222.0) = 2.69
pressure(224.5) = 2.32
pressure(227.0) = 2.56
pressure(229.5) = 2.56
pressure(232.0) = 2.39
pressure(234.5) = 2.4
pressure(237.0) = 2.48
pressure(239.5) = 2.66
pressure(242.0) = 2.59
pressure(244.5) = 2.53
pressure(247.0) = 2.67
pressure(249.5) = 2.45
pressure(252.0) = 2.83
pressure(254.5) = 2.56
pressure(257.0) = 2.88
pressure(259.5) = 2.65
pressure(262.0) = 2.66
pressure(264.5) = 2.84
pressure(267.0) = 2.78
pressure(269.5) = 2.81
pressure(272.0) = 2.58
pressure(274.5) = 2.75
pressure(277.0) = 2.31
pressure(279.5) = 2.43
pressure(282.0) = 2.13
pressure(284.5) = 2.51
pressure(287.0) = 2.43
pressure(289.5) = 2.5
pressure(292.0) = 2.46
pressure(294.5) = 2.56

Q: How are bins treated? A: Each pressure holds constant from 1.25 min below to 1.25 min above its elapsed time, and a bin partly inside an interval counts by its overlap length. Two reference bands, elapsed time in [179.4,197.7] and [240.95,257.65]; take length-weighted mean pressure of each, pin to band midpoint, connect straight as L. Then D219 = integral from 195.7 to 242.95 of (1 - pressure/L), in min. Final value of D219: 1.2 min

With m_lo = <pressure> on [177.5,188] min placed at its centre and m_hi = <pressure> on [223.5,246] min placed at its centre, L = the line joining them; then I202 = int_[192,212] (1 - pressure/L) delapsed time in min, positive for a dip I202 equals 0.63 min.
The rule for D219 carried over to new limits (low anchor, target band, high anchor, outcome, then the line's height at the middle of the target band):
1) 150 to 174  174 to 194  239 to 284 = 0.5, 2.51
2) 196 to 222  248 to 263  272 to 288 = -1.5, 2.43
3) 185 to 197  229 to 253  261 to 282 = -0.2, 2.53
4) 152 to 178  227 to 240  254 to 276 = 0.8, 2.67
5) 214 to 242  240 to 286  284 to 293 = -2.3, 2.48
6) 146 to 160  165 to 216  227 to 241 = -4.5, 2.28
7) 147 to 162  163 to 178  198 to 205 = -3.1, 2.23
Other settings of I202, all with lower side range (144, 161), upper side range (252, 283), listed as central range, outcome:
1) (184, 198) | -0.9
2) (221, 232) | -0.3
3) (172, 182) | -1.3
